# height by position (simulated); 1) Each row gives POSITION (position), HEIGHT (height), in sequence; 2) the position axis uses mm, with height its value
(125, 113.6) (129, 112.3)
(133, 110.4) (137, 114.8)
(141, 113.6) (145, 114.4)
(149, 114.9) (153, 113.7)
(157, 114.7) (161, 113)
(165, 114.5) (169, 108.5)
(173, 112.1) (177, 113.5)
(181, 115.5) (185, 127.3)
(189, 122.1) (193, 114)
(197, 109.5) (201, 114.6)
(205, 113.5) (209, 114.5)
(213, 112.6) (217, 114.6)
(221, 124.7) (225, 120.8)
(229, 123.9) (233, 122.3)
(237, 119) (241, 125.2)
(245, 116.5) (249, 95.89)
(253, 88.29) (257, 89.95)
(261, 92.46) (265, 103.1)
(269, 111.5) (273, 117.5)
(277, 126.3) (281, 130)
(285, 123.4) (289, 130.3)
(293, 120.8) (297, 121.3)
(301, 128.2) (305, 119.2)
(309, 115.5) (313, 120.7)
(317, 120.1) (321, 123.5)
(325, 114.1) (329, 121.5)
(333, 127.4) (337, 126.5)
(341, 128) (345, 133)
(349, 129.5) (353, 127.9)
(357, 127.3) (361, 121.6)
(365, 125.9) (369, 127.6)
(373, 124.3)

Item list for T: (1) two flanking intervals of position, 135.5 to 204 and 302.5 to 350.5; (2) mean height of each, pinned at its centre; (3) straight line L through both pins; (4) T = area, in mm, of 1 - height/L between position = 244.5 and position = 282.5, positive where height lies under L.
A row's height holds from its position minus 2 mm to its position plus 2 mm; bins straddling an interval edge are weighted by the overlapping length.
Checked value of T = 4.2 mm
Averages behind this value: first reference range 115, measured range 106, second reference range 123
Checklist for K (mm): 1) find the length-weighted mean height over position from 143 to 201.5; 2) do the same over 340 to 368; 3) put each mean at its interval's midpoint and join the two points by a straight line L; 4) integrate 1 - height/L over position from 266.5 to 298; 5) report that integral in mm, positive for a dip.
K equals 0.05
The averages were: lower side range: 115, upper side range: 128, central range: 122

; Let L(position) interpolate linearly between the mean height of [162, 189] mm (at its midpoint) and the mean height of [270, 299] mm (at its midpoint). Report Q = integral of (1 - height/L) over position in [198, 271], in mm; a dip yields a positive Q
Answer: 5.3 mm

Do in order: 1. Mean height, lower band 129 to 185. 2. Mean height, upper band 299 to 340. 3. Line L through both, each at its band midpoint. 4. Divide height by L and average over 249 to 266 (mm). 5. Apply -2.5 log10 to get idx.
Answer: 0.264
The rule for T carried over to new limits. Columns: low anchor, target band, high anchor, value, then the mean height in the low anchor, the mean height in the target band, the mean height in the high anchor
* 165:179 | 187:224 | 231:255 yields -1.39 mm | 112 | 116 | 111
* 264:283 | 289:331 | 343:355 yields 1.04 mm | 118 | 121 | 130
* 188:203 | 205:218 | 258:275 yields -0.15 mm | 115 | 114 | 105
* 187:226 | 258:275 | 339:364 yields 2.21 mm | 116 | 105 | 128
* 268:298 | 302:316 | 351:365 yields 0.53 mm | 123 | 119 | 126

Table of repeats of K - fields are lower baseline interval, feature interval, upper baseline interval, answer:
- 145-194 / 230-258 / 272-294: 2.84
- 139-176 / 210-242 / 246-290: -2.62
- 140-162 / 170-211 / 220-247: 0.78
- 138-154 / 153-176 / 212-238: 0.57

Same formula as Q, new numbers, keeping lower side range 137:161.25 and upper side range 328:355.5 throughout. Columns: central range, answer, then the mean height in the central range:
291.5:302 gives 0.1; 123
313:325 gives 0.6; 120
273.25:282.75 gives -0.2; 126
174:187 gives -0.2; 118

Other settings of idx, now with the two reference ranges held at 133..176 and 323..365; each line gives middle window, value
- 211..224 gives 0.00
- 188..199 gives 0.01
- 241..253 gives 0.12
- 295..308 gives 0.01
